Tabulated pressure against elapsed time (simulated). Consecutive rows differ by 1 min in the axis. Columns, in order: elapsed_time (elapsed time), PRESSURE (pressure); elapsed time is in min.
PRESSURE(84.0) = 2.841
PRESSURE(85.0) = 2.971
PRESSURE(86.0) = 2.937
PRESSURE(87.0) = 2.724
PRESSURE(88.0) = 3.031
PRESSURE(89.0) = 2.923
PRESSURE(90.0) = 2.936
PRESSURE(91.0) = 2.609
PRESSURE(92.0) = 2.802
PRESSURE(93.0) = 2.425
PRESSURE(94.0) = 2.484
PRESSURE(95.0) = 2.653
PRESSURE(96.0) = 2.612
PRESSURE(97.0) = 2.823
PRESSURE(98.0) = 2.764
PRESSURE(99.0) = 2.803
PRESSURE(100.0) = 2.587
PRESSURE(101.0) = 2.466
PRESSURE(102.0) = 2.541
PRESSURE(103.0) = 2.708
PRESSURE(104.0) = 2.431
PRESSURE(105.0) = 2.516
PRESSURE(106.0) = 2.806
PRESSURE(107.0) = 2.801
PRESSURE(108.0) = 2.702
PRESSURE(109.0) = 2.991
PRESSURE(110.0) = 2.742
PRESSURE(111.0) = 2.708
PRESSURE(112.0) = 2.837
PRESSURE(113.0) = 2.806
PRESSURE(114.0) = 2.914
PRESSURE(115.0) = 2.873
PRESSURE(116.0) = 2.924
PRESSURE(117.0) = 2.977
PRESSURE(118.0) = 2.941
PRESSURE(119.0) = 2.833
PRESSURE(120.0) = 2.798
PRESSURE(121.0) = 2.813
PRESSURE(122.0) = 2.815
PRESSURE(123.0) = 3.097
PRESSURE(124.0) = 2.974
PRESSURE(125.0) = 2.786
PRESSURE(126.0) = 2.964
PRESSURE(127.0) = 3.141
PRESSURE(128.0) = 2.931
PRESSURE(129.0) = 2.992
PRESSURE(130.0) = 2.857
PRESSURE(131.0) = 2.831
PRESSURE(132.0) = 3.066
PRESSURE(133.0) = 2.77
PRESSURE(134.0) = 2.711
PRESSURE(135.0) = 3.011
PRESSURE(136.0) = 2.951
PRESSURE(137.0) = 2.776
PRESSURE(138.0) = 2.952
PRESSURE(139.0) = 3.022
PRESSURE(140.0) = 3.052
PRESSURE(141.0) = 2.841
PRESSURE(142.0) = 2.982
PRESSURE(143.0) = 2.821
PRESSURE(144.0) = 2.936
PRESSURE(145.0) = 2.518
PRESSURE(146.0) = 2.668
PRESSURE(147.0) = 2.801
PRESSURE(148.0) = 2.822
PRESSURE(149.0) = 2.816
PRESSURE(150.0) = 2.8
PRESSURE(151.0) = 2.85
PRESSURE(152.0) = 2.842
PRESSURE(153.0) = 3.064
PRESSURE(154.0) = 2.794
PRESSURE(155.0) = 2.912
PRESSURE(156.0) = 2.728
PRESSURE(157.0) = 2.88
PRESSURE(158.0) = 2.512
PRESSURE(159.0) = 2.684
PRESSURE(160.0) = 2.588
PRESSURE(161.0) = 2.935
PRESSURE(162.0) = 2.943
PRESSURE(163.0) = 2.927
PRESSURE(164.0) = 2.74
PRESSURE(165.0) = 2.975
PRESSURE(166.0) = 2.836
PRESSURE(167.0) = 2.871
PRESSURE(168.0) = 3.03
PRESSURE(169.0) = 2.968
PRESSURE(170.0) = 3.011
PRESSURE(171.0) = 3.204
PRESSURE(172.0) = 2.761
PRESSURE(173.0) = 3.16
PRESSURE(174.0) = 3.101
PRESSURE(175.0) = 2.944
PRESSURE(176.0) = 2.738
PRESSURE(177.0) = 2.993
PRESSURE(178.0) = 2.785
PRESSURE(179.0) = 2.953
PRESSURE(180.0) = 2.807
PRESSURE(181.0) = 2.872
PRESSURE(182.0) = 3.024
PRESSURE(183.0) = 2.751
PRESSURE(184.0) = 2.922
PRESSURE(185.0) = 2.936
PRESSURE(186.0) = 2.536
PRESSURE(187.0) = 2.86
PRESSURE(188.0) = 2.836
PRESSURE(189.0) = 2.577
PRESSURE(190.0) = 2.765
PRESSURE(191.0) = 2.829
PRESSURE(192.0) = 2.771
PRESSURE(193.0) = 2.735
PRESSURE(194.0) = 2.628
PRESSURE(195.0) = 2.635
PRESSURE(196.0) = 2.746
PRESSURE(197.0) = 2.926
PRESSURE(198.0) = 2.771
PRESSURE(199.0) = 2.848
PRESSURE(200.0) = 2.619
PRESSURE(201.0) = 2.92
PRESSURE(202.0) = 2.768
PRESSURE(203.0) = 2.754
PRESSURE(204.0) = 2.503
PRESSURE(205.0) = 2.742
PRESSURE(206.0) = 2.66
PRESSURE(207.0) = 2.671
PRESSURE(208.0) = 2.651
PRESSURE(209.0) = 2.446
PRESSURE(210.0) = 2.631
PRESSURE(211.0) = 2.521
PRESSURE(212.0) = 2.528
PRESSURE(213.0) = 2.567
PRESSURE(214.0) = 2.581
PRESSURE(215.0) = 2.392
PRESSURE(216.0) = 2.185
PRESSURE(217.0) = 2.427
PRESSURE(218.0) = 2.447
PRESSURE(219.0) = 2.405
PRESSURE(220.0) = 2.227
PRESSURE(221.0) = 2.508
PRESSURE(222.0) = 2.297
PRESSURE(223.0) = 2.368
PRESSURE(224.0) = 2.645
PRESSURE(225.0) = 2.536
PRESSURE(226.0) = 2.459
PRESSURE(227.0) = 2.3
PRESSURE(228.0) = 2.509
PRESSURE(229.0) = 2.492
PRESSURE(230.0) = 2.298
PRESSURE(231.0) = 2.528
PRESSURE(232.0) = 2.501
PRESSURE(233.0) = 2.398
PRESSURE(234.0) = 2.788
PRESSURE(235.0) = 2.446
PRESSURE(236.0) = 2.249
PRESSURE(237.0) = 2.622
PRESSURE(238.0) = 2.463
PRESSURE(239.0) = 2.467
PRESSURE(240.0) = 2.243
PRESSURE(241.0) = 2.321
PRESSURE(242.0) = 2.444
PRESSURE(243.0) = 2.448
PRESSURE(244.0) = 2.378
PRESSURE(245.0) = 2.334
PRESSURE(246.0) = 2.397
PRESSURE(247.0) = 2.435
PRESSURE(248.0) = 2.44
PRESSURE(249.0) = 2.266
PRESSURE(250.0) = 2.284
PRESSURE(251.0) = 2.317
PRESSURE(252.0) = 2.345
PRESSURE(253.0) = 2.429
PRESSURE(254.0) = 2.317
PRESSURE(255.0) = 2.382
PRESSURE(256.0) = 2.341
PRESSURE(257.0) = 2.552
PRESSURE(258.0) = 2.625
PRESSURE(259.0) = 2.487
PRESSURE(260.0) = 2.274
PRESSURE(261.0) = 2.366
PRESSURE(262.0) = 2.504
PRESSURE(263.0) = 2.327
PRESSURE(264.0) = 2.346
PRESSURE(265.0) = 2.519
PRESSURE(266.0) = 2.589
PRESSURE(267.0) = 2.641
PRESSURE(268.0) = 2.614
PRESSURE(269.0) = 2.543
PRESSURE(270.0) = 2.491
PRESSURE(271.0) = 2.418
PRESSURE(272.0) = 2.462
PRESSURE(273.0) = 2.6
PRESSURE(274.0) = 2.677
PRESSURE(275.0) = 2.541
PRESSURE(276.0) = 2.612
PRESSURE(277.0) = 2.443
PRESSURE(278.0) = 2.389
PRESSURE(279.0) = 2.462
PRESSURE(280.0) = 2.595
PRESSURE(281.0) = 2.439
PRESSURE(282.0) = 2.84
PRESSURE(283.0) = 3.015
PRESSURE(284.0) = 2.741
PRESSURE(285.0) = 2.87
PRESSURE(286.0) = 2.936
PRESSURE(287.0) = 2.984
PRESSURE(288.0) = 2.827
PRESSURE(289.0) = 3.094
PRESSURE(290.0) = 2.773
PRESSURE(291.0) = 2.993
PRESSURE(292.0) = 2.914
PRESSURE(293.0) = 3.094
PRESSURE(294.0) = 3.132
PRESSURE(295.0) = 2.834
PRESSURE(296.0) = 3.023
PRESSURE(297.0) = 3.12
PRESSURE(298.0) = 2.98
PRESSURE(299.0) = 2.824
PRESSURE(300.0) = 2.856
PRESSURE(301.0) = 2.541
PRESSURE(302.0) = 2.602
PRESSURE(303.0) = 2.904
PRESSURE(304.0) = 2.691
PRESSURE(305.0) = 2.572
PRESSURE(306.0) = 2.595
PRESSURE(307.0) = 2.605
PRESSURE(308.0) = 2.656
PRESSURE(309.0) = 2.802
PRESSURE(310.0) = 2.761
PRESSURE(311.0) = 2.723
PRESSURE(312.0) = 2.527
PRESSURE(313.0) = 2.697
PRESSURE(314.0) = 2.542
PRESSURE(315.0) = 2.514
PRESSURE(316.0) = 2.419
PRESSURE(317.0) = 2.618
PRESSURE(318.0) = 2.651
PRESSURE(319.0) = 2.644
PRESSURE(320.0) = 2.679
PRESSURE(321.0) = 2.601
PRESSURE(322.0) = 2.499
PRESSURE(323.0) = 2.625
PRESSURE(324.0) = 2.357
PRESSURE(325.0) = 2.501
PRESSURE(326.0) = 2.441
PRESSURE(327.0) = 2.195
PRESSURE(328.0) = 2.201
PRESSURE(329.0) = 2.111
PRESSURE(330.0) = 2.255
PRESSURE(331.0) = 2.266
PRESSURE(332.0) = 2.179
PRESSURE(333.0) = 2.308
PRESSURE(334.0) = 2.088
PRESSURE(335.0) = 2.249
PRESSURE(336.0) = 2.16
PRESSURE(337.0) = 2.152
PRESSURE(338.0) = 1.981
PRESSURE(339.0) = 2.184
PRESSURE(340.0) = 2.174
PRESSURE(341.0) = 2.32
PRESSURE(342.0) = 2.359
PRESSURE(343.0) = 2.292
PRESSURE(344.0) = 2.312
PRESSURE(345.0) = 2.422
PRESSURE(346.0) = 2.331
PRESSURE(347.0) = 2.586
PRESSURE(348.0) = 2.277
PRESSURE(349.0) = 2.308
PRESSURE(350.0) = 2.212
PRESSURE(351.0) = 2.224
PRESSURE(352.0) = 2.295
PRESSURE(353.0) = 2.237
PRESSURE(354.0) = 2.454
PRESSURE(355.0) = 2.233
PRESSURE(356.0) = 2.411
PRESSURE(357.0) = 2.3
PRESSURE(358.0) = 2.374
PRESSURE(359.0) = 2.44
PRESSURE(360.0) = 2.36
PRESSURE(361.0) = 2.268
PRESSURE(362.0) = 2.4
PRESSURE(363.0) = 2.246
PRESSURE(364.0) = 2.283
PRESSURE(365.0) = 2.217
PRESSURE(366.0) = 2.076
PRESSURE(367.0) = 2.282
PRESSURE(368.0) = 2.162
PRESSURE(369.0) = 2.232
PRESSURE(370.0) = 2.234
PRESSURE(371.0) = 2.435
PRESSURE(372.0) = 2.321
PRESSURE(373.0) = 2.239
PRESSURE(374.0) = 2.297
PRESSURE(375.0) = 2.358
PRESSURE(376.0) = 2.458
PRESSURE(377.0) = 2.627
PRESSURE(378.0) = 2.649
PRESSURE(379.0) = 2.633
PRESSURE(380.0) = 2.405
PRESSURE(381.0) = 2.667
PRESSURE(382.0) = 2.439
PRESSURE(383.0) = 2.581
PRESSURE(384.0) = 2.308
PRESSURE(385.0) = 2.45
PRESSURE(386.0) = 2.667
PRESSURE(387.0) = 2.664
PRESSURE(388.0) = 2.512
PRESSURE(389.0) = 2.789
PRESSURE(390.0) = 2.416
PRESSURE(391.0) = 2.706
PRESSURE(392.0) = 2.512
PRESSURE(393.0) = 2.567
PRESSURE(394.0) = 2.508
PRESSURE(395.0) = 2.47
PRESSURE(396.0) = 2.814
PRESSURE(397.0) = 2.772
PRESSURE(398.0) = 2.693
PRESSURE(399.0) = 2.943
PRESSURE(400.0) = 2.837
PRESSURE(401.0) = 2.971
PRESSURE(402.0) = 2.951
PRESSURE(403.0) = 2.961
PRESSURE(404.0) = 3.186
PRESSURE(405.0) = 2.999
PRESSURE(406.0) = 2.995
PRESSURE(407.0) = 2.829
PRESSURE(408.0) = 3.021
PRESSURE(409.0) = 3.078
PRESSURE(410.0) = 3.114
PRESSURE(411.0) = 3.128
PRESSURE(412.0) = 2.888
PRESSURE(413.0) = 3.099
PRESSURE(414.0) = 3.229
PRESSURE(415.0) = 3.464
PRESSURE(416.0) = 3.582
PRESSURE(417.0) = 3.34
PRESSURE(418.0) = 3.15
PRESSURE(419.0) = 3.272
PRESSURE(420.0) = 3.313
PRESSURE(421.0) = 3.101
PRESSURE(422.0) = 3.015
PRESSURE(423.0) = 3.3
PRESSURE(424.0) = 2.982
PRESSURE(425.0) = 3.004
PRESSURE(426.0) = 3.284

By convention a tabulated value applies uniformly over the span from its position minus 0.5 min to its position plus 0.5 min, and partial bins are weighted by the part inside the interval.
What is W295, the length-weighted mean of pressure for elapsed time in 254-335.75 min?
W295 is 2.6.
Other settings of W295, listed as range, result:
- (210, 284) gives 2.46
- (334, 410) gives 2.48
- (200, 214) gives 2.64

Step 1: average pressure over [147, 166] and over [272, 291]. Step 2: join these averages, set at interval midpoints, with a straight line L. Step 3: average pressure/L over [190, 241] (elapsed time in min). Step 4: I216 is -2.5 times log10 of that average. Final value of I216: 0.09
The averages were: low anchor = 2.82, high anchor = 2.71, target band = 2.55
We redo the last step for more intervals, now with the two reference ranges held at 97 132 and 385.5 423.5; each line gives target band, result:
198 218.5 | 0.104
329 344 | 0.299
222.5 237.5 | 0.160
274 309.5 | 0.044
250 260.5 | 0.197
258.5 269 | 0.168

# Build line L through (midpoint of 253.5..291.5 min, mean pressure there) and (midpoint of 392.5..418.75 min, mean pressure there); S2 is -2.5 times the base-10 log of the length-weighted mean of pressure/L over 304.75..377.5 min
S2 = 0.18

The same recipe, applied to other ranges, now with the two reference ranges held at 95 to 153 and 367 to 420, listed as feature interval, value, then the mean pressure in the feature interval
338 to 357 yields 0.20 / 2.3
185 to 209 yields 0.03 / 2.73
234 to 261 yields 0.16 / 2.4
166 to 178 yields -0.06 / 2.97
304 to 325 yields 0.07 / 2.6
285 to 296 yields -0.07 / 2.96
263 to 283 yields 0.10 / 2.54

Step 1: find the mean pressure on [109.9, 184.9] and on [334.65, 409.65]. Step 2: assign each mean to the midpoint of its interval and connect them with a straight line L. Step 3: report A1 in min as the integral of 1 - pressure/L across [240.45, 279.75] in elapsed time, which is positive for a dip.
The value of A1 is 3.4 min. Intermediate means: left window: 2.88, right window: 2.48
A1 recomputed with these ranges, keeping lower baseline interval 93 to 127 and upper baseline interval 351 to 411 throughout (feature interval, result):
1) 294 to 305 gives -0.9 min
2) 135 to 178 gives -2.2 min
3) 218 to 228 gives 1.0 min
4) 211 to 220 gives 0.8 min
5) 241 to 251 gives 1.1 min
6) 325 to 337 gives 1.7 min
